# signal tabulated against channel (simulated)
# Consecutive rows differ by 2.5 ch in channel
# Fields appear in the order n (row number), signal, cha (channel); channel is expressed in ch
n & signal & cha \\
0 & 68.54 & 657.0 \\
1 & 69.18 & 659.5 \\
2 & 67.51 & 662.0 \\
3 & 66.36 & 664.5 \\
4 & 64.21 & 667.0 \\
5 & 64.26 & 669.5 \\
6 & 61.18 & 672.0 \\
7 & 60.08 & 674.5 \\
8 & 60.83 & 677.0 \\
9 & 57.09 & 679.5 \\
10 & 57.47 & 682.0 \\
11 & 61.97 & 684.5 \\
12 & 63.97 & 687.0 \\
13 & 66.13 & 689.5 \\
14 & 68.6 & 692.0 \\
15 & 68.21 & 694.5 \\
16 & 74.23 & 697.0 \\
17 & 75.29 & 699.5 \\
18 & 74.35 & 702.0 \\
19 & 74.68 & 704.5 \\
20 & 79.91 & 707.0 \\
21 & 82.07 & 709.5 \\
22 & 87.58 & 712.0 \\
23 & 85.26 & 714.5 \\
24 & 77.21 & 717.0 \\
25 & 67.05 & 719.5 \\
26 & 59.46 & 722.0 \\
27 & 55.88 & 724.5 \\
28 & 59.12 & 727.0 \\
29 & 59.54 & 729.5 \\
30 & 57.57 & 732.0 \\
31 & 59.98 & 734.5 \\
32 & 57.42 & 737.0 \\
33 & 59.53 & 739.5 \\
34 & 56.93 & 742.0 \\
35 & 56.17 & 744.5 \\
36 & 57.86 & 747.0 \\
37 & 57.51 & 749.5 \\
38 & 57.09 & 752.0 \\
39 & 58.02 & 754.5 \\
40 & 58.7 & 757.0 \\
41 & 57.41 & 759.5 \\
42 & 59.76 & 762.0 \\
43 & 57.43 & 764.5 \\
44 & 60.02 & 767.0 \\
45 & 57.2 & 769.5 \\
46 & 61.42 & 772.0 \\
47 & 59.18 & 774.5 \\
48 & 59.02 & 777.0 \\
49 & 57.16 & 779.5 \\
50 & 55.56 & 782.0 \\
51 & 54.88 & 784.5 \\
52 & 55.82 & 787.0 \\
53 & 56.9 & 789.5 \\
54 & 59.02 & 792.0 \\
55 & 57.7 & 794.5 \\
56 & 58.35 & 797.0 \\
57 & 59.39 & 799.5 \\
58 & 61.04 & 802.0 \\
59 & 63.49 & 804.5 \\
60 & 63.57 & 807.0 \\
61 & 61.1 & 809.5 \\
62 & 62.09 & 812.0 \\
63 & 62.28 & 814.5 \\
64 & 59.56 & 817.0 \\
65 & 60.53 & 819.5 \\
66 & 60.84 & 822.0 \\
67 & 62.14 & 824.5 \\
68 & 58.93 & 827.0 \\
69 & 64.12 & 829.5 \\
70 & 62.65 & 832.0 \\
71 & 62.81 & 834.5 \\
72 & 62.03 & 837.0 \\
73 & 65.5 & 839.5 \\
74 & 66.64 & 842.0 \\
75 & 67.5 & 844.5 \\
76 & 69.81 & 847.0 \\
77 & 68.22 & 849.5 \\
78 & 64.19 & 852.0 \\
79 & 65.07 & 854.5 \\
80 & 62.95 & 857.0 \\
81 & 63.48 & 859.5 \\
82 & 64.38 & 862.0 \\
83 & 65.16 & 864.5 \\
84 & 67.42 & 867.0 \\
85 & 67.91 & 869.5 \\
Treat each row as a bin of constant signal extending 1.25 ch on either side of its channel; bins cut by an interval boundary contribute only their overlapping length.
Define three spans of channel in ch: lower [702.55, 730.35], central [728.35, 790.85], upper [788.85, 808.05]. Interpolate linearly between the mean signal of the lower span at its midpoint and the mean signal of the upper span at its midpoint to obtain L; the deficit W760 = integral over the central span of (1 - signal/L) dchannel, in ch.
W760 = 7.25 ch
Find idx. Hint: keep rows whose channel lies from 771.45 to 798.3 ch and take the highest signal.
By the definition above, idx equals 61.42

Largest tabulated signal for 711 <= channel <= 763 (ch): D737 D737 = 87.58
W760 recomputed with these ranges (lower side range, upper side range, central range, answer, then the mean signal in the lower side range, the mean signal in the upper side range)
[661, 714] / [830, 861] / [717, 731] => 1.3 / 68.6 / 65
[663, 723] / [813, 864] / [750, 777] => 3.2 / 69.1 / 63.7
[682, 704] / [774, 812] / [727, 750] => 2.2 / 68.6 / 58.9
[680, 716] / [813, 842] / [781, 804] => 2.5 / 72.5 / 62.1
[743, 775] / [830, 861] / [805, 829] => 0.5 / 58.3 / 65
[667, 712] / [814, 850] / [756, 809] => 5.2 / 68.1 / 63.5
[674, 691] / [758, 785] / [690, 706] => -3.1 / 61.2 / 58.2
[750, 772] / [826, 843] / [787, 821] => 0.6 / 58.4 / 63.3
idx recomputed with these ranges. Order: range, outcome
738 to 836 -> 64.12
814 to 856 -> 69.81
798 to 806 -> 63.49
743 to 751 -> 57.86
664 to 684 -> 66.36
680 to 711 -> 82.07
